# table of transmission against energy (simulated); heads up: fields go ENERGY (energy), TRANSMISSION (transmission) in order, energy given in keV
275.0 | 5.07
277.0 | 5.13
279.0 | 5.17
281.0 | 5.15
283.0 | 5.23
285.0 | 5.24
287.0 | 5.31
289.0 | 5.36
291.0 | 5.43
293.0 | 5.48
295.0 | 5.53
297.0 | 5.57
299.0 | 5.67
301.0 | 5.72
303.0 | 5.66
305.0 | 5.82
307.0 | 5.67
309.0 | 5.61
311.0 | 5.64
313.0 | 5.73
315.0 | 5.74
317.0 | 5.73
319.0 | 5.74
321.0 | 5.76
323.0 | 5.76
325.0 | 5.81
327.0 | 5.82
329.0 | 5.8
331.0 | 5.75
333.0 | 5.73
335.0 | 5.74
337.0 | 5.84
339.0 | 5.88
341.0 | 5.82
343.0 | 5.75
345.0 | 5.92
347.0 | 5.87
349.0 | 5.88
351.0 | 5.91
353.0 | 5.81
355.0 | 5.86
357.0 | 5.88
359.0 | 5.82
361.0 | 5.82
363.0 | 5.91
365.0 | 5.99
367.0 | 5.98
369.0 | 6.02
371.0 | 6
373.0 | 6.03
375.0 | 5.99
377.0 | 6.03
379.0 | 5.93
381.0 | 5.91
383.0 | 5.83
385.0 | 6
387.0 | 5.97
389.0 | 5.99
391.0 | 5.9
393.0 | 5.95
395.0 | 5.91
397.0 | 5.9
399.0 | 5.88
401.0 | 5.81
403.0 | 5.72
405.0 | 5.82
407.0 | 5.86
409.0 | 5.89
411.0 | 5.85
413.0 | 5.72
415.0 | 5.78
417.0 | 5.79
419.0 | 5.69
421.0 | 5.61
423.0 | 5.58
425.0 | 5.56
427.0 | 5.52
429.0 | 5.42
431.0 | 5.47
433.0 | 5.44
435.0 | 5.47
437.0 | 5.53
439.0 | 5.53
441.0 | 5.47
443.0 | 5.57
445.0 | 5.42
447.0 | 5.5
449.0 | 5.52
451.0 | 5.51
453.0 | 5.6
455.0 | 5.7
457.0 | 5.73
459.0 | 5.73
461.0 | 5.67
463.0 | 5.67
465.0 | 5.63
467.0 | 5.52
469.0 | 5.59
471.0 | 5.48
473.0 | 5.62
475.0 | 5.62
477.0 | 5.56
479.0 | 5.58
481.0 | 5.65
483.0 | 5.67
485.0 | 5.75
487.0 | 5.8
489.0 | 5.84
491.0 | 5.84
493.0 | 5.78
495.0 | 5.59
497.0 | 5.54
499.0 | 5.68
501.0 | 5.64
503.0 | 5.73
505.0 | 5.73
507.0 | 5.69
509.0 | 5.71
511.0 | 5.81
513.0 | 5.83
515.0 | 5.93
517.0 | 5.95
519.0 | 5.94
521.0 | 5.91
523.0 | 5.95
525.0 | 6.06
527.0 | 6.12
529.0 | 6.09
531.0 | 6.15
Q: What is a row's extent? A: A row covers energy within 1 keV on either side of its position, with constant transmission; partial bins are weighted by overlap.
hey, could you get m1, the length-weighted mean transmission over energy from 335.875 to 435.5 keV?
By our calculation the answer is 5.83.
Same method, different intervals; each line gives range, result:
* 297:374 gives 5.81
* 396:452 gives 5.64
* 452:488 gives 5.64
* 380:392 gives 5.93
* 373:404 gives 5.92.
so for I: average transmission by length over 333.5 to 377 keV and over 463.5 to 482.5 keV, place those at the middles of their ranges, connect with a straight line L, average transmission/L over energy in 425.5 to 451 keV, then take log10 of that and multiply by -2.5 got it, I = 0.04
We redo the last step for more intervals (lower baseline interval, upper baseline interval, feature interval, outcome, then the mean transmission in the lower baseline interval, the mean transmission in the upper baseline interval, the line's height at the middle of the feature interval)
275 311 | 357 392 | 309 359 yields -0.02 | 5.45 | 5.95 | 5.7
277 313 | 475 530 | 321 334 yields -0.05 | 5.48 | 5.79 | 5.53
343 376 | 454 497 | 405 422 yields 0.00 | 5.91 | 5.66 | 5.8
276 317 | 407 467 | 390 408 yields -0.05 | 5.5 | 5.61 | 5.58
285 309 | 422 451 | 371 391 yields -0.08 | 5.55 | 5.5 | 5.52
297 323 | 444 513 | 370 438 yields -0.02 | 5.7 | 5.65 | 5.68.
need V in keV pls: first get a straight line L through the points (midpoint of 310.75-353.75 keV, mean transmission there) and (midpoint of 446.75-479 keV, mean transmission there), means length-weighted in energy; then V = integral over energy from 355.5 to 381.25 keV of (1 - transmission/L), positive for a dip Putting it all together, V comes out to -0.92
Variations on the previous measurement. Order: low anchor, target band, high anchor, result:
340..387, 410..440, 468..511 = 1.0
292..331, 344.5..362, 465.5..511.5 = -0.5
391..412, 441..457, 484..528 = 0.8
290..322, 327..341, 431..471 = -0.4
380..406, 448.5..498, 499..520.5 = 1.5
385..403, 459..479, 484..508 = 0.6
